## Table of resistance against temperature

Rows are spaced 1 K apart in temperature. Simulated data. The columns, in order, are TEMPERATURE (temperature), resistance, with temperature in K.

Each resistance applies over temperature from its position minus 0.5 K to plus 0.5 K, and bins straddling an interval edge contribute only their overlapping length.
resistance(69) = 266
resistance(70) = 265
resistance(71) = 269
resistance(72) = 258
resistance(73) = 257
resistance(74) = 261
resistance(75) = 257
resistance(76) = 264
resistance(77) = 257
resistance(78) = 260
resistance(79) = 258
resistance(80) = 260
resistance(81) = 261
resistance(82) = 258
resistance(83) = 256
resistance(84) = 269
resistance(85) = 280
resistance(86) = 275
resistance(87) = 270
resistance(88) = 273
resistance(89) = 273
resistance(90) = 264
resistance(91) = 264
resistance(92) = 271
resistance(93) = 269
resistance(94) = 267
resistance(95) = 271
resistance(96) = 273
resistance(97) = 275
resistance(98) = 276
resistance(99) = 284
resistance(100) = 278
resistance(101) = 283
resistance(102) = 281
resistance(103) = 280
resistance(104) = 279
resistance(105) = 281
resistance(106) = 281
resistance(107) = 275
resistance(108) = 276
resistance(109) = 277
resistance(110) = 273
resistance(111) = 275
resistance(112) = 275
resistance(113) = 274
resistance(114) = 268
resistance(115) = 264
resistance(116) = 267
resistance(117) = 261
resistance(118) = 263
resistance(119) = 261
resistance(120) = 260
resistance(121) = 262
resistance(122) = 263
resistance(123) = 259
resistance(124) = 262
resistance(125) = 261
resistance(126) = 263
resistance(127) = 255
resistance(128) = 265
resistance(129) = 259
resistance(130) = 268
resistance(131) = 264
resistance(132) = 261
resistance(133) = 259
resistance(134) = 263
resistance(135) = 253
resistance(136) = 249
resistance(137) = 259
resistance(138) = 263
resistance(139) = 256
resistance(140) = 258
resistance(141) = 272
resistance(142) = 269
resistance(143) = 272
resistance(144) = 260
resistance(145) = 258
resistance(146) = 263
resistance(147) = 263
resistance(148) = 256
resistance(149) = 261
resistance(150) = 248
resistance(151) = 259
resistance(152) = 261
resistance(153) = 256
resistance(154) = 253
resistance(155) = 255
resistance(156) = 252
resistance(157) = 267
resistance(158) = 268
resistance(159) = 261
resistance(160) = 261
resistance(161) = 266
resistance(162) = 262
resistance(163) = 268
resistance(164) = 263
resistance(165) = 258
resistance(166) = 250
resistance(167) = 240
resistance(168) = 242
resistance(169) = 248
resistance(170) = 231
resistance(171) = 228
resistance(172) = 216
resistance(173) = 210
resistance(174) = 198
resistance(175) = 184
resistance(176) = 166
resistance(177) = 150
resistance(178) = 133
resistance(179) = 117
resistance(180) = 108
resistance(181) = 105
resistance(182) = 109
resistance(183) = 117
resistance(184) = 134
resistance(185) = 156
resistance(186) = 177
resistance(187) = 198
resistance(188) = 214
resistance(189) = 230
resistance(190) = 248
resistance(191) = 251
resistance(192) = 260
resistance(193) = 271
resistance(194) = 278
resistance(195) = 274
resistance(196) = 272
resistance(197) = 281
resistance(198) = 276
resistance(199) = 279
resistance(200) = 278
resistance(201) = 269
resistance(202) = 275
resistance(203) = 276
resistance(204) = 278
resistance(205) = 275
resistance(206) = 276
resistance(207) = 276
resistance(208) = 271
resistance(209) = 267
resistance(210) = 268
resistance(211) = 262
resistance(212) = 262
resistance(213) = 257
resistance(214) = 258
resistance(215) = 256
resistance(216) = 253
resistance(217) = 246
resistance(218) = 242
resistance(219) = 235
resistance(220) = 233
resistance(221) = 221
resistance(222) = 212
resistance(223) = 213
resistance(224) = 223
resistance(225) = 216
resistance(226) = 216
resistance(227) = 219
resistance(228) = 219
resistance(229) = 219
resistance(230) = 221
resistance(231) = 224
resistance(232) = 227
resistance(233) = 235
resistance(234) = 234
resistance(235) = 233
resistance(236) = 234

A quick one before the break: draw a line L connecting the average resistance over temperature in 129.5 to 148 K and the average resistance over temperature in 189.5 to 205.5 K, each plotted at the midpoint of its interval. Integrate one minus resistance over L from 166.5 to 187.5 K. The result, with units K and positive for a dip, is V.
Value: 7.3 K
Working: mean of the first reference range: 262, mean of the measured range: 175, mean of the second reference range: 271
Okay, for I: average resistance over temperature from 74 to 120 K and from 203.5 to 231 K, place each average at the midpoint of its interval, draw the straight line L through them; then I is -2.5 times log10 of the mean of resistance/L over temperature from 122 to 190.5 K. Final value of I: 0.11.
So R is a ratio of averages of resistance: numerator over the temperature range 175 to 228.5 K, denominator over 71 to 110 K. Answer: 0.8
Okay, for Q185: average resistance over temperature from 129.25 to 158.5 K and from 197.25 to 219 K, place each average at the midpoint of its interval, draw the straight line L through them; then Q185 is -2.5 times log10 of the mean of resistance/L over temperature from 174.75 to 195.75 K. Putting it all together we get 0.38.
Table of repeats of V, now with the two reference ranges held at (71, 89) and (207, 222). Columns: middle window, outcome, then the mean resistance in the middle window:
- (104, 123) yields -0.66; 270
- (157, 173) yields 0.38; 250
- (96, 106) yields -0.67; 279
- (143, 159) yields -0.12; 259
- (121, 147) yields -0.26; 261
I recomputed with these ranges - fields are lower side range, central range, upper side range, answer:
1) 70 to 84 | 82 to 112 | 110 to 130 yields -0.05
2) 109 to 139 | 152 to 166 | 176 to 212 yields -0.07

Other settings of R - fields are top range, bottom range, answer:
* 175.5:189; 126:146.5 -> 0.57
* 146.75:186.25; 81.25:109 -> 0.79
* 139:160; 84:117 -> 0.95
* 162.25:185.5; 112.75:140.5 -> 0.72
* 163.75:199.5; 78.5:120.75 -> 0.78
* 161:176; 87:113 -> 0.85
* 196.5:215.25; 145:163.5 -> 1.04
